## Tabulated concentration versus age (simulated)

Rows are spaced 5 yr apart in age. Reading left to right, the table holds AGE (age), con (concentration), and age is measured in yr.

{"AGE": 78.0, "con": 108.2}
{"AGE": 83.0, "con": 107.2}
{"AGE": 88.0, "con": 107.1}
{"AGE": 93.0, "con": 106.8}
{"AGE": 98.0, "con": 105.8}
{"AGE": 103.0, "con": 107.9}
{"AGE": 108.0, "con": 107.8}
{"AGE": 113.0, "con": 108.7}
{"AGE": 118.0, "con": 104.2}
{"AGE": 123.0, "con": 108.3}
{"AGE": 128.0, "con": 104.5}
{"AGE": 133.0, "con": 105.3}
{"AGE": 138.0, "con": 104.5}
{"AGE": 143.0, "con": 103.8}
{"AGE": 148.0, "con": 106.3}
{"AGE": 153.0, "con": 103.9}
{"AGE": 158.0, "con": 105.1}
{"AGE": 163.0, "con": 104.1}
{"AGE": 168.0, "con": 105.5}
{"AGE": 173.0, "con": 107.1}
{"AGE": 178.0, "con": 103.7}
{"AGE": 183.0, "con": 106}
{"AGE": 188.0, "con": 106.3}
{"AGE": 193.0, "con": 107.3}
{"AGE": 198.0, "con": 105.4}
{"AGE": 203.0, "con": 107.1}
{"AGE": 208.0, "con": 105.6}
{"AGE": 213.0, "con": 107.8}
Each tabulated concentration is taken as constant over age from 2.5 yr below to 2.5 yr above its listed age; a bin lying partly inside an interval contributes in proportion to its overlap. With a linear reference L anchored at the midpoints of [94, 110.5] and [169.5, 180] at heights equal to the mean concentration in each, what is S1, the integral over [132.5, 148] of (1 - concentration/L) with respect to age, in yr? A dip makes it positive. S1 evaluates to 0.2 yr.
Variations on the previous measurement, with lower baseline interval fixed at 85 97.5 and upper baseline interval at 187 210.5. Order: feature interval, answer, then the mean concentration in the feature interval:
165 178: 0.1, 106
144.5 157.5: 0.2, 105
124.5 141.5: 0.3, 105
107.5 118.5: -0.1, 107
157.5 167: 0.2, 105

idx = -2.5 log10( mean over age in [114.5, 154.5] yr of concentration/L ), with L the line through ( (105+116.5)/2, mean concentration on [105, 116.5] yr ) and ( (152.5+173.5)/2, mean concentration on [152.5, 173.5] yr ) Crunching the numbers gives 0.01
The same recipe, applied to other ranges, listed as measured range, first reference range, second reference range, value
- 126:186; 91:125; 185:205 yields 0.02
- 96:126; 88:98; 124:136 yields -0.01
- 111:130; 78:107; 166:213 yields 0.00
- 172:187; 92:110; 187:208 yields 0.01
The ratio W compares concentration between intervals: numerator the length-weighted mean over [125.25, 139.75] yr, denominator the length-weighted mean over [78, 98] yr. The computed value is 0.98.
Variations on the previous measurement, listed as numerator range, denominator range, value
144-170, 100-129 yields 0.98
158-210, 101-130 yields 0.99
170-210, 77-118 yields 0.99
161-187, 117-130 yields 1.00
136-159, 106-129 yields 0.98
